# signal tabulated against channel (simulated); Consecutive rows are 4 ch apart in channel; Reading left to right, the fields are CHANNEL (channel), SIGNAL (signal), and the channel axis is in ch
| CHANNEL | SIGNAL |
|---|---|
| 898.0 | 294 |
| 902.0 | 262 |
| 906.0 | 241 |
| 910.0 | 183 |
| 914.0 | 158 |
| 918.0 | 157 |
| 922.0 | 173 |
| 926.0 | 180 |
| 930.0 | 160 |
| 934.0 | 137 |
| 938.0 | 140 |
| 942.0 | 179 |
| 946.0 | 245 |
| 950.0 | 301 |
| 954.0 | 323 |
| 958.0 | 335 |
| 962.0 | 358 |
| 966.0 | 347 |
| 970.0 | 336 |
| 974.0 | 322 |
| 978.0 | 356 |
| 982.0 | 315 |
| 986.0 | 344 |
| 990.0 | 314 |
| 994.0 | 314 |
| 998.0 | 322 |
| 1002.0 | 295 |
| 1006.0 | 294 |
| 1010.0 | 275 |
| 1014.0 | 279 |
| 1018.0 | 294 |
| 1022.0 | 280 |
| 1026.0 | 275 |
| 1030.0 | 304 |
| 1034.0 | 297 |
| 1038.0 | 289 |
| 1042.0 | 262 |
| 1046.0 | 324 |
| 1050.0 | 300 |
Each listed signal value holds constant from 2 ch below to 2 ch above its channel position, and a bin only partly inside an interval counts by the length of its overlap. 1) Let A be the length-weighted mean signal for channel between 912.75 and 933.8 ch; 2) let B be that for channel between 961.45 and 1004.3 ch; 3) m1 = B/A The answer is 2.0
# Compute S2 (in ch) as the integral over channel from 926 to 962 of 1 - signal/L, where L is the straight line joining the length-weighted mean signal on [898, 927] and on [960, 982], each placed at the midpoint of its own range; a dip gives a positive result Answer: 6.4 ch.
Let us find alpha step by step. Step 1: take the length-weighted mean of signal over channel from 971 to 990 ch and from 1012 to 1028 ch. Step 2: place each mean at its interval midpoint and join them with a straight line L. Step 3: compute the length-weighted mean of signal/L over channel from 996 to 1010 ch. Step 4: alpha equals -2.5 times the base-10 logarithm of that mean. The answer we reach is 0.01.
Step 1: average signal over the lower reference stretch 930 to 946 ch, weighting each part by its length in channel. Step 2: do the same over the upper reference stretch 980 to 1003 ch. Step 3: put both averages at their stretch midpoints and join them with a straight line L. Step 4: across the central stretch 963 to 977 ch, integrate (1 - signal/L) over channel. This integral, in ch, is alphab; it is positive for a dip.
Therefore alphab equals -4.5 ch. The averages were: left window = 165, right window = 318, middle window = 338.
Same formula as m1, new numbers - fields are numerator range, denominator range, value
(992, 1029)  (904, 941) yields 1.72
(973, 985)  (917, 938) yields 2.09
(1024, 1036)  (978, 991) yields 0.88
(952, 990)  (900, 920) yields 1.68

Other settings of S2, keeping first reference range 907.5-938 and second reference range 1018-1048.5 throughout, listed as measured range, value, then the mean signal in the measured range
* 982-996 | -4.9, 323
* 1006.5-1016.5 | -0.6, 280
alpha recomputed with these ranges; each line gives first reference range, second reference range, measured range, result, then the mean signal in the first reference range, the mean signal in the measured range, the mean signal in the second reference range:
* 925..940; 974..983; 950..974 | -0.25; 153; 335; 335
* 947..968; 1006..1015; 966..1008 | -0.07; 329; 322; 281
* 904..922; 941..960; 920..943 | 0.39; 183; 161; 282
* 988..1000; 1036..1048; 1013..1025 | 0.07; 317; 284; 292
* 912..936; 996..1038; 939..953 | -0.24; 161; 240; 291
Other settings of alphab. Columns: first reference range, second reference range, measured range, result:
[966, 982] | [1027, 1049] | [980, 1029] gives 2.5 ch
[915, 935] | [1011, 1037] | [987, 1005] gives -4.3 ch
